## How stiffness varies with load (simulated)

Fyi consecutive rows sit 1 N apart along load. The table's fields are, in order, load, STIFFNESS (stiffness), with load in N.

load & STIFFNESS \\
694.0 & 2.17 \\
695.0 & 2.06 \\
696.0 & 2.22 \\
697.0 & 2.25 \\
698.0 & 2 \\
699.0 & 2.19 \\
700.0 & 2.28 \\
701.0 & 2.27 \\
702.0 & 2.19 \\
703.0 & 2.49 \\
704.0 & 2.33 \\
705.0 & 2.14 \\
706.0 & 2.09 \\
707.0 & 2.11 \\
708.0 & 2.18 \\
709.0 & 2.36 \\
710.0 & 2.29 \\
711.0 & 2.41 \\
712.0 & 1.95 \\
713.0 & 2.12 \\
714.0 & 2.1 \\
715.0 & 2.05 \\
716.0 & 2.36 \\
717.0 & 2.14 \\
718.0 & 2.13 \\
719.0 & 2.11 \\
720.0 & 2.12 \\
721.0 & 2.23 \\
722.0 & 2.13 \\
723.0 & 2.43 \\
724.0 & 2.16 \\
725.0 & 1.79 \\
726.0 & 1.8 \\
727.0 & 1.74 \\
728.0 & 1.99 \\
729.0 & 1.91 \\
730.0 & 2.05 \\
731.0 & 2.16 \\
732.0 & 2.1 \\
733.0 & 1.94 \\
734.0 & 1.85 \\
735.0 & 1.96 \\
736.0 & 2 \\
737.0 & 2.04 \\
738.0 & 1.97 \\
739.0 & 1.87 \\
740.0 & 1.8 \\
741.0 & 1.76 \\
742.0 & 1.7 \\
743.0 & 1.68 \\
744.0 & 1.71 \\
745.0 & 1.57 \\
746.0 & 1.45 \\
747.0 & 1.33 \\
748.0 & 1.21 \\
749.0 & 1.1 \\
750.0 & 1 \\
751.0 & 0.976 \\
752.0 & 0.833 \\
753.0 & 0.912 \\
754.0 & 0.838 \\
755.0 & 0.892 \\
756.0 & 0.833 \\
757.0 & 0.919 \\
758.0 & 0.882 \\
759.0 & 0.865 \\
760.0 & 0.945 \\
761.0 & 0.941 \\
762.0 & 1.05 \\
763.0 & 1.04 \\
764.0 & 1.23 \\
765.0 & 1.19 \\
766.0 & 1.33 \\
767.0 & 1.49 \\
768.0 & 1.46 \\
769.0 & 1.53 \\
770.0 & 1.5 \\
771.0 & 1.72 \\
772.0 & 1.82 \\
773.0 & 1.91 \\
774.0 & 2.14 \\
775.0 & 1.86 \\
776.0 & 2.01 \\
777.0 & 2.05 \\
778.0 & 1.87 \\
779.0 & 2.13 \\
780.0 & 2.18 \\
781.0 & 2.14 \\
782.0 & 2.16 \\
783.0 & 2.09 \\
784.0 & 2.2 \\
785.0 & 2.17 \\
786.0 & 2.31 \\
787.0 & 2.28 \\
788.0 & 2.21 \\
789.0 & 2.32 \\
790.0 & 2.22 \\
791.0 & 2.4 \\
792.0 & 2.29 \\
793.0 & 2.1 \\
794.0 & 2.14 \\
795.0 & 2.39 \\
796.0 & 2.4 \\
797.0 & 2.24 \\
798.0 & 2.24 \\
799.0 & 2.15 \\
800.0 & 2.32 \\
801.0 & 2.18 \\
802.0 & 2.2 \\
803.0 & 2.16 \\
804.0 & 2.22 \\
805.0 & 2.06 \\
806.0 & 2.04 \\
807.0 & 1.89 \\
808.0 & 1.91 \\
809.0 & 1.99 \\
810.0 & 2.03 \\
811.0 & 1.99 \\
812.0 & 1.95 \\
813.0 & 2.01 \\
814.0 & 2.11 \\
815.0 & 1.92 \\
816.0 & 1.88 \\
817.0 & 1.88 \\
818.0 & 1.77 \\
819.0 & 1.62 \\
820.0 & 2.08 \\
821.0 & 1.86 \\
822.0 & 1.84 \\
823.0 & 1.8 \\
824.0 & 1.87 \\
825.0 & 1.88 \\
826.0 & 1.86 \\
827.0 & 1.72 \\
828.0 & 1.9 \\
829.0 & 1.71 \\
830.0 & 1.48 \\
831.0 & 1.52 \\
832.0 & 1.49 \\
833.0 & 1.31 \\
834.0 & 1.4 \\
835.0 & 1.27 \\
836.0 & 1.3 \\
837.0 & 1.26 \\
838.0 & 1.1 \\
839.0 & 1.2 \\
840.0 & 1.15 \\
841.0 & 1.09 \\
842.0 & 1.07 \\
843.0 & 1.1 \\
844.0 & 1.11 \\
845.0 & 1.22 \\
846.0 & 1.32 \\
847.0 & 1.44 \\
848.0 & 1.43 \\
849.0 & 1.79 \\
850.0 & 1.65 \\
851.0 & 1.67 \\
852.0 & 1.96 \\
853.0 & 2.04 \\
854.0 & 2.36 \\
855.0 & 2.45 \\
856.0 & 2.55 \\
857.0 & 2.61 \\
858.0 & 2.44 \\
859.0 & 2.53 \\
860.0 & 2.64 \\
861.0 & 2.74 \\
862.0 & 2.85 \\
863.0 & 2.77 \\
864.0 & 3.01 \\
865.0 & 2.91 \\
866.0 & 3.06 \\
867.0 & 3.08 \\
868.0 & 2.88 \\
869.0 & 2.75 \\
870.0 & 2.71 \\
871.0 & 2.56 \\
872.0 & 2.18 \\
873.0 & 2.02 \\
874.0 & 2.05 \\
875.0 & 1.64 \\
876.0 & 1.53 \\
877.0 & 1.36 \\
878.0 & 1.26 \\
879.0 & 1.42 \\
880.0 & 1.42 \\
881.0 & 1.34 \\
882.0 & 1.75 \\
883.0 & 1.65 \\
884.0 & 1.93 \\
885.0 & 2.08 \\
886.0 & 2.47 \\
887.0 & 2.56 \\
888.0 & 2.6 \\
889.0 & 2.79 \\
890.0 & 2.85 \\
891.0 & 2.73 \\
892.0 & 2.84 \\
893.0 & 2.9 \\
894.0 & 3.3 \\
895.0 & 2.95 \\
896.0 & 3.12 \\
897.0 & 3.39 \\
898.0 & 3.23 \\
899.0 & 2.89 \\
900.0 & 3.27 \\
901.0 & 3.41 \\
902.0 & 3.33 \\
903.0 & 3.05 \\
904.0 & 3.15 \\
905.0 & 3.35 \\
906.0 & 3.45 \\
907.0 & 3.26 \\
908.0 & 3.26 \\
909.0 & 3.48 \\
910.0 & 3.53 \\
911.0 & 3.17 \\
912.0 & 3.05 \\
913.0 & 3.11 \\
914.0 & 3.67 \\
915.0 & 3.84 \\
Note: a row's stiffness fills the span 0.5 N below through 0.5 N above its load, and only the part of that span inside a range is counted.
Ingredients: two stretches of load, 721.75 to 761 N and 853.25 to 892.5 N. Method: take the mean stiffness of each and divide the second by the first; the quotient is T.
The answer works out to 1.51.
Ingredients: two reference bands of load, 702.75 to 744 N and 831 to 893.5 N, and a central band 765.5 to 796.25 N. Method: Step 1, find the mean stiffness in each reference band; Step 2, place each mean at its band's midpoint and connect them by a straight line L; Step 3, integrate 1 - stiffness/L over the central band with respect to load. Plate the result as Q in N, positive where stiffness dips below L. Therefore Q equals 0.2 N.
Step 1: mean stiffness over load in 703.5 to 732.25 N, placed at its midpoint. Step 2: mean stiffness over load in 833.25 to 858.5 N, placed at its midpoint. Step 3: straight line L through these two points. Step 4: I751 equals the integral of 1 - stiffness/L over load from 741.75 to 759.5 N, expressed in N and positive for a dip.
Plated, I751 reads 7.6 N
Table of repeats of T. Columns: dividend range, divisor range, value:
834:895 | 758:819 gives 1.08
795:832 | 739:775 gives 1.49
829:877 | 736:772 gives 1.47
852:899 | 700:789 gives 1.36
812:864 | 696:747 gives 0.88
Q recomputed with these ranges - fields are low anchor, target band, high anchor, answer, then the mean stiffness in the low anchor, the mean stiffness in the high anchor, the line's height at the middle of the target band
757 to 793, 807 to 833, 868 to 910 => 3.1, 1.76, 2.58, 2.09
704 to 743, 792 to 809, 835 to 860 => -3.2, 2.05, 1.67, 1.82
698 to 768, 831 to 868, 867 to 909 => 7.4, 1.74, 2.57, 2.36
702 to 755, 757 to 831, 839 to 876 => 4.4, 1.87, 2.11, 1.99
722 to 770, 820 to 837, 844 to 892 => 2.8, 1.5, 2.19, 1.97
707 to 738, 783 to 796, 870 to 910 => 0.2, 2.09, 2.57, 2.28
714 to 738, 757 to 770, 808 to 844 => 5.0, 2.05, 1.64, 1.9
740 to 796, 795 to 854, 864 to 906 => 8.4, 1.63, 2.55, 2.07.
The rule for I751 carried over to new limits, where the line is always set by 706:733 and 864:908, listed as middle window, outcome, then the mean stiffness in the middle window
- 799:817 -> 2.4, 2.05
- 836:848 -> 6.1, 1.2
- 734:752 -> 4.9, 1.58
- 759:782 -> 6.6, 1.61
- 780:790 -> 0.4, 2.21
